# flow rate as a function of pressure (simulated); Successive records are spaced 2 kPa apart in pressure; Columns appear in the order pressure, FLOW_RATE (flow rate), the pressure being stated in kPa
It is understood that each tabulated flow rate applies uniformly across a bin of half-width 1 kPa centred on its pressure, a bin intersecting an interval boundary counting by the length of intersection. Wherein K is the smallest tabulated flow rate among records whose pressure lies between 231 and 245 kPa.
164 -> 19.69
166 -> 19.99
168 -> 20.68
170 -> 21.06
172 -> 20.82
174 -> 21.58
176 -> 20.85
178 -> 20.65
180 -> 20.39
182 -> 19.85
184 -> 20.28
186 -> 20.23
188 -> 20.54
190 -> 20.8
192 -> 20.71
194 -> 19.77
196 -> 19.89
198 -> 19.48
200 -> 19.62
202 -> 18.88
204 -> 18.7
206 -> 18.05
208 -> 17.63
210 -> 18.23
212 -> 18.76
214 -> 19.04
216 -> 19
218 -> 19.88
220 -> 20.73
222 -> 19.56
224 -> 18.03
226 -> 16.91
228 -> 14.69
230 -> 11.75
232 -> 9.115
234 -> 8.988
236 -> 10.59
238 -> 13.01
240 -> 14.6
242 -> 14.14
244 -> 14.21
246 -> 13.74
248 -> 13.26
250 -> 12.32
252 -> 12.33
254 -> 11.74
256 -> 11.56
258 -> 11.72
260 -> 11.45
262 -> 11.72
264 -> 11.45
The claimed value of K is 8.988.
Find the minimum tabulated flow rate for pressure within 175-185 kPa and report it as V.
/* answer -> 19.85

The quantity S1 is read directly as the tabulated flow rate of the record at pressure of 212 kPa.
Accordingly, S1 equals 18.76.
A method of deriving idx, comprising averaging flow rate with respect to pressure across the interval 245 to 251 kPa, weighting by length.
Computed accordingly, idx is 13.1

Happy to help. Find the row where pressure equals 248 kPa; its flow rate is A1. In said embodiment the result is 13.26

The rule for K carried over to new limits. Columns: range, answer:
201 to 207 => 18.05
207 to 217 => 17.63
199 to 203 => 18.88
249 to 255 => 11.74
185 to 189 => 20.23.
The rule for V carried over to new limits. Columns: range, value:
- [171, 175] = 20.82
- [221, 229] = 14.69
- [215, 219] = 19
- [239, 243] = 14.14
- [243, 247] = 13.74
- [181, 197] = 19.77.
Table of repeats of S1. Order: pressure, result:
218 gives 19.88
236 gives 10.59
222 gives 19.56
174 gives 21.58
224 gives 18.03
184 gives 20.28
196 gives 19.89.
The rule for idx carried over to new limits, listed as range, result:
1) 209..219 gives 19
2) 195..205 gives 19.3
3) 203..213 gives 18.3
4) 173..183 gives 20.7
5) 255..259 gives 11.6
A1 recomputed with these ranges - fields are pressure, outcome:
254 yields 11.74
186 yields 20.23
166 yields 19.99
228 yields 14.69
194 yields 19.77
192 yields 20.71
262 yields 11.72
